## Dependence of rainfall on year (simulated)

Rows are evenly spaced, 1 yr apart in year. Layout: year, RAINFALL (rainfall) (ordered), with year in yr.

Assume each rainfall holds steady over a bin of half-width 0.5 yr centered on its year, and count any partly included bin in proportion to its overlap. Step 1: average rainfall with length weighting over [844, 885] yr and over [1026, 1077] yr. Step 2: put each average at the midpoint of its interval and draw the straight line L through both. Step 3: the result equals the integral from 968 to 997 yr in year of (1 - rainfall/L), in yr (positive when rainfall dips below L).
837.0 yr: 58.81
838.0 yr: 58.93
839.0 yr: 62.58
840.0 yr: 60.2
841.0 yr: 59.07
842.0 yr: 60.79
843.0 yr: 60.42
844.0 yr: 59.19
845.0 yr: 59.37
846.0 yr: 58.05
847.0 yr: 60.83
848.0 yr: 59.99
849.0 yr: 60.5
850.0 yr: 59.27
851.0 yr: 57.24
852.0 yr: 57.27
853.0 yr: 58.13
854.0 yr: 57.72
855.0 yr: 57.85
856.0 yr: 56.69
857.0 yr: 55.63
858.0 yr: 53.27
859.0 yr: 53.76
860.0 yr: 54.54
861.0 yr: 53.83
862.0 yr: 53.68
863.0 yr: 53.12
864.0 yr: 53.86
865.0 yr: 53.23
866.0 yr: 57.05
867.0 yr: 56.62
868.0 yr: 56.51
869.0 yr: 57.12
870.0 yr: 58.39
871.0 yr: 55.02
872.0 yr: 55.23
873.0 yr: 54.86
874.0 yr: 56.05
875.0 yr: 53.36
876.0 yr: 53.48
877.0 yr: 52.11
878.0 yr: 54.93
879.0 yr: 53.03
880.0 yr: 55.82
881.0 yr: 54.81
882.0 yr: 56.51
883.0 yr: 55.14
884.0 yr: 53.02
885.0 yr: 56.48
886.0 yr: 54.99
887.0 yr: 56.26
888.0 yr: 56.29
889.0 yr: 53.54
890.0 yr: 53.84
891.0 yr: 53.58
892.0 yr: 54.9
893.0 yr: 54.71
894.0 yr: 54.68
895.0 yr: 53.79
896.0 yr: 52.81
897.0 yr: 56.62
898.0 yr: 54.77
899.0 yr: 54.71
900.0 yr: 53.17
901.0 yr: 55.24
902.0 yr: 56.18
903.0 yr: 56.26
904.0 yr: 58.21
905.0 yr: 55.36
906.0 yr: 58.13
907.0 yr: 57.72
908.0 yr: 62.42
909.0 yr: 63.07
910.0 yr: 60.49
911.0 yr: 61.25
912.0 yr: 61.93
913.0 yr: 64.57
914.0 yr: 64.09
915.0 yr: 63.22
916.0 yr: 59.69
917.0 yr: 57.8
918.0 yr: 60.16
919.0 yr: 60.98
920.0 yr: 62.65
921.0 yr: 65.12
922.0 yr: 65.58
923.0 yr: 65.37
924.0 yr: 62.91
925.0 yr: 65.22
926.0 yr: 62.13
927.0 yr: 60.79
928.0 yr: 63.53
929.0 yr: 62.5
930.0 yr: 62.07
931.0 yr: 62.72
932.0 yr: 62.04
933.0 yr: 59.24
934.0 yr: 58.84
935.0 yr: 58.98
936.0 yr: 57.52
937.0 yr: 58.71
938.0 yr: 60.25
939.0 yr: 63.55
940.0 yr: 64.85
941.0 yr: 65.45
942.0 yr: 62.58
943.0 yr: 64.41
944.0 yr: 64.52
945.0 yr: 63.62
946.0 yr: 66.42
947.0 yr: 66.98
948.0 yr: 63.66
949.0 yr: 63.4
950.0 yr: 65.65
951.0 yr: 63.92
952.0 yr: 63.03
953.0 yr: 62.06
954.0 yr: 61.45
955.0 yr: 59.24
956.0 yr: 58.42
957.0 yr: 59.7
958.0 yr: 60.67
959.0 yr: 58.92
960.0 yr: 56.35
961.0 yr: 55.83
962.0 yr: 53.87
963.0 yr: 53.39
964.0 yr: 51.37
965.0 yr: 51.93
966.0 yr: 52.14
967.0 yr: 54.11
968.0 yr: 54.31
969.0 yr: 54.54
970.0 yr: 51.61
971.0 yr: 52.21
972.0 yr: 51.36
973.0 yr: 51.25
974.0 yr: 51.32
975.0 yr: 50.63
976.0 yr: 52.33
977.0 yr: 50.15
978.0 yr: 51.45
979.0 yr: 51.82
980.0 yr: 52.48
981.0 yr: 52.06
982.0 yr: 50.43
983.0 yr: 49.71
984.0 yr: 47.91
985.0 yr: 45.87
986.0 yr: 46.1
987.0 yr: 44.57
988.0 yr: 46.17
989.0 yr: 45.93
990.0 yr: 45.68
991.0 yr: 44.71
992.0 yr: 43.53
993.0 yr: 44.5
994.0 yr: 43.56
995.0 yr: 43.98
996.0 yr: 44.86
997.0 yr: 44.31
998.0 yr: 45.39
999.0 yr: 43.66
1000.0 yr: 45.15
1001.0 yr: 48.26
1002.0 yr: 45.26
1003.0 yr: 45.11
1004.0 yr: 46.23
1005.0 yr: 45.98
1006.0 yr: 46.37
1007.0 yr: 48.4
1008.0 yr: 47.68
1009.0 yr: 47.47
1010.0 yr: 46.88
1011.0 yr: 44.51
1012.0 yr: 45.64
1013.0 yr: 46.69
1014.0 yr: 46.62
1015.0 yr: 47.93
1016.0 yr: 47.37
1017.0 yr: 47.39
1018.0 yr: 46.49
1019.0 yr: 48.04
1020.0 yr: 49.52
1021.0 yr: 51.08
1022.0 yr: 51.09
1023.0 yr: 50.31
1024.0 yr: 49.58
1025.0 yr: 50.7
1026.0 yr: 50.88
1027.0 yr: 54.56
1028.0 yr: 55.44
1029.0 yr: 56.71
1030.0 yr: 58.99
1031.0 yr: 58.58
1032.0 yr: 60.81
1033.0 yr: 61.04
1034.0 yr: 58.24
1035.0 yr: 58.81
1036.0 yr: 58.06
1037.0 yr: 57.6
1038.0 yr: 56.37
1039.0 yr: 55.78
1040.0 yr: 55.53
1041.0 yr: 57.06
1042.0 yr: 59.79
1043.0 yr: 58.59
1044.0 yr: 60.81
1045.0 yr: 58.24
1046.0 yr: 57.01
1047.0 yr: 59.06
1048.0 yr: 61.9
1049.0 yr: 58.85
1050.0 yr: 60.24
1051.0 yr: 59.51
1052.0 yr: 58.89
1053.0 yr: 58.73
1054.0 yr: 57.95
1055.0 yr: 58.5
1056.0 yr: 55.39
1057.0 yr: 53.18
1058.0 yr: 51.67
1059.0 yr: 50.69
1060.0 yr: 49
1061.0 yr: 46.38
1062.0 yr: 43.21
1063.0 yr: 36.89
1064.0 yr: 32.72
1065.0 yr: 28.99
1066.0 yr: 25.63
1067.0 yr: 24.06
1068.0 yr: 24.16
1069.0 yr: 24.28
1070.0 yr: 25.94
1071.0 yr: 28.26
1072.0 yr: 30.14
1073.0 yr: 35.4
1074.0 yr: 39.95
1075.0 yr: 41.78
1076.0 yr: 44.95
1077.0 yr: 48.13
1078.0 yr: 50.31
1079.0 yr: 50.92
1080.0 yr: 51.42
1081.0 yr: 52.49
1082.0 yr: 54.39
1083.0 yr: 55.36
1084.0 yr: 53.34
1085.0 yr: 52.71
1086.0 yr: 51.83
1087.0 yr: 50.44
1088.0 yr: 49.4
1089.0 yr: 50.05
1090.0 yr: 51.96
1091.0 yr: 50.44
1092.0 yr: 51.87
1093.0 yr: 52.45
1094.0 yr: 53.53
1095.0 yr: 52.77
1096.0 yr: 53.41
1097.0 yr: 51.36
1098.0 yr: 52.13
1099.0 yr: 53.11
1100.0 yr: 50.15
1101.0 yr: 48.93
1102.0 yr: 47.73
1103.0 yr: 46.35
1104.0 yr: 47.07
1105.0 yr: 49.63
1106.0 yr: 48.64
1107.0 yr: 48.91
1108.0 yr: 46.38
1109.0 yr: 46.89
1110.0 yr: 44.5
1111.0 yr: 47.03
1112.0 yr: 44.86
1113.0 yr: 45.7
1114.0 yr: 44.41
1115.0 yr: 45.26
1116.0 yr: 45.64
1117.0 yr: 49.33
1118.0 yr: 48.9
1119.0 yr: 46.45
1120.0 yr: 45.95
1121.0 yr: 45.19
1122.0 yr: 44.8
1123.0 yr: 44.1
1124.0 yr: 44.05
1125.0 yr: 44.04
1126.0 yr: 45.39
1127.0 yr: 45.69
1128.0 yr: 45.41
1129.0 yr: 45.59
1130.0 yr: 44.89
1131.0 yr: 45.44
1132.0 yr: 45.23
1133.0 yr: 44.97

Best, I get 1.9 yr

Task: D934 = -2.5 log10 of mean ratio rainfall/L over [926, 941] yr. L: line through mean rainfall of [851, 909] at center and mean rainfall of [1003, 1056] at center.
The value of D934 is -0.12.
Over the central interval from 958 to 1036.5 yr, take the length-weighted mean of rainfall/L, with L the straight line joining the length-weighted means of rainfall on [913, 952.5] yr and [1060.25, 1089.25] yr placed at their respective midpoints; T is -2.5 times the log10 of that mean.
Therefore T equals 0.06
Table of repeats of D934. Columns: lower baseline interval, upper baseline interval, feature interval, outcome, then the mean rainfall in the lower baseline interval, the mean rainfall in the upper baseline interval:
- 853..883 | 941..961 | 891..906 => 0.05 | 55.2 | 62.3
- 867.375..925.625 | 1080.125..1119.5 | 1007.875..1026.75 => 0.10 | 57.5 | 49.7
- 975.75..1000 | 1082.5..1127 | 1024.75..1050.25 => -0.21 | 47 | 48.7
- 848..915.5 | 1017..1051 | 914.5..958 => -0.11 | 56.3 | 55.9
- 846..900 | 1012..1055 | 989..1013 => 0.21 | 55.5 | 55.1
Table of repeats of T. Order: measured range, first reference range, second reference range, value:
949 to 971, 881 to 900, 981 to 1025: -0.15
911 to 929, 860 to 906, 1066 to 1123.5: -0.17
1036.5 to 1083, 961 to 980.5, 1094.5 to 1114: 0.04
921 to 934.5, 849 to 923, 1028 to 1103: -0.14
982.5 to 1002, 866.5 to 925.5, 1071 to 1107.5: 0.17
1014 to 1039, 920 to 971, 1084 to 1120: 0.02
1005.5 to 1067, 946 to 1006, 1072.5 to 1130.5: -0.04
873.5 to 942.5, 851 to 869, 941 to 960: 0.01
